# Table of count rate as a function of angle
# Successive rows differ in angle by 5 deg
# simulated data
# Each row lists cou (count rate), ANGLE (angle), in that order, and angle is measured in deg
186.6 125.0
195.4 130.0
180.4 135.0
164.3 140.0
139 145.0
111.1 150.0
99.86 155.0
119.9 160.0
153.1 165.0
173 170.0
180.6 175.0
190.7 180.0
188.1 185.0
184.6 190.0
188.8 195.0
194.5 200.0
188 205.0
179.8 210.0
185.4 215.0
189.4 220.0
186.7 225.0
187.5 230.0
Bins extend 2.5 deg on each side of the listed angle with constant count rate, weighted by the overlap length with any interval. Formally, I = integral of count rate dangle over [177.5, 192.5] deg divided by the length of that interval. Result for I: 188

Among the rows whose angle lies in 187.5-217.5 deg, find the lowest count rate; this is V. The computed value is 179.8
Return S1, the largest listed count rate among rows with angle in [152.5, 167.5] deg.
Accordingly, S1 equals 153.1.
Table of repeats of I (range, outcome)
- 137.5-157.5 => 129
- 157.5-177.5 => 157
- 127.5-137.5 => 188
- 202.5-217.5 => 184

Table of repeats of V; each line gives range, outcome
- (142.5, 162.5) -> 99.86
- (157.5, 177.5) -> 119.9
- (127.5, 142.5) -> 164.3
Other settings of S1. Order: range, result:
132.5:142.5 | 180.4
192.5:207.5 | 194.5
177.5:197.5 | 190.7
